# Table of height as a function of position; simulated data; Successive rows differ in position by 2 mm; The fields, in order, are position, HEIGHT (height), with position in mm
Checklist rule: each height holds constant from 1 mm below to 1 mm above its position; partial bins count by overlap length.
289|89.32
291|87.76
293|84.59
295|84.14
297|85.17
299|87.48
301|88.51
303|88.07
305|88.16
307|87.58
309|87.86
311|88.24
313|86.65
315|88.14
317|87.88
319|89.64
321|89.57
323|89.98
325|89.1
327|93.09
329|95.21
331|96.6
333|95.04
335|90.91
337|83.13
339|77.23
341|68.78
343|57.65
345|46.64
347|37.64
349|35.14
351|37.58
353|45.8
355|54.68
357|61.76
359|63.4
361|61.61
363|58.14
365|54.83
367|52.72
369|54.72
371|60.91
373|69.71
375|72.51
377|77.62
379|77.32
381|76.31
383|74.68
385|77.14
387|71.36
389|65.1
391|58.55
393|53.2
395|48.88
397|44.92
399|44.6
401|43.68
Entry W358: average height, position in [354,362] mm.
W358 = 60.4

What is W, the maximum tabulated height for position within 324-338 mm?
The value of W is 96.6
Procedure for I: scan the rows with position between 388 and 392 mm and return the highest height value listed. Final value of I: 65.1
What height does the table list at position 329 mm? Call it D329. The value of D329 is 95.21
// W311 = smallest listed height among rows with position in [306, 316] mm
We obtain 86.65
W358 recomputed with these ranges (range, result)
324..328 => 91.1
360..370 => 56.4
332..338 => 89.7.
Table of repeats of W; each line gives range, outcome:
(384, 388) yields 77.14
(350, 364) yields 63.4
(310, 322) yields 89.64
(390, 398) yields 58.55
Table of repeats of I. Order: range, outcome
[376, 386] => 77.62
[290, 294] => 87.76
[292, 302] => 88.51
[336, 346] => 83.13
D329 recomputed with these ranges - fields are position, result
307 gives 87.58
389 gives 65.1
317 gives 87.88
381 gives 76.31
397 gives 44.92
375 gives 72.51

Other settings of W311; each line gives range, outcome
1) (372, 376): 69.71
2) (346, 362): 35.14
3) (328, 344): 57.65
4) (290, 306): 84.14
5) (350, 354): 37.58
